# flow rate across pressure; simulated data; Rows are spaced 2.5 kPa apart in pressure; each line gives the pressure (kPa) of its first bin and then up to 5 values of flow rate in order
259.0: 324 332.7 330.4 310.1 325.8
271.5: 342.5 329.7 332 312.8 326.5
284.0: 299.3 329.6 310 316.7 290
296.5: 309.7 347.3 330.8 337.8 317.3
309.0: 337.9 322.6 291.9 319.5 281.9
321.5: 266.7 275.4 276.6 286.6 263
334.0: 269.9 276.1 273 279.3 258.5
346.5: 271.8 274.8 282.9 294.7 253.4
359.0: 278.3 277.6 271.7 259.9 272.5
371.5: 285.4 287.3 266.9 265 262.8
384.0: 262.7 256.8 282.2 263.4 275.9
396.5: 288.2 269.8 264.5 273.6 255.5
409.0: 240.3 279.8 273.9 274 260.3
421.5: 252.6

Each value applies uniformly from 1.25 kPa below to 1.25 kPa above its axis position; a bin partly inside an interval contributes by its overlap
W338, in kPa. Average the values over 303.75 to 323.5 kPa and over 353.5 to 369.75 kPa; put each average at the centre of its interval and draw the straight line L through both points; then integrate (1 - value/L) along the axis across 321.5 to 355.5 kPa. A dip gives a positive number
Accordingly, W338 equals 1.6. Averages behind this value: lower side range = 307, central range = 275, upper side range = 272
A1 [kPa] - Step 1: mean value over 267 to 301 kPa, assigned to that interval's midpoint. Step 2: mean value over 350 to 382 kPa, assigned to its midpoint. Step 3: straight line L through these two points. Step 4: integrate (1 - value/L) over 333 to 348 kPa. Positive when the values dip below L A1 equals 0.89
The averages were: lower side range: 321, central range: 272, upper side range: 274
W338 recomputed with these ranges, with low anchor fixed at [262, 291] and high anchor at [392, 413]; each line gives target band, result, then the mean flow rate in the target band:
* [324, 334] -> 0.85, 275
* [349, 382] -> 1.19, 274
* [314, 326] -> 0.71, 286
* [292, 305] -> -0.39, 322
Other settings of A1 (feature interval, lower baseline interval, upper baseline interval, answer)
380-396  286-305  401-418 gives 0.5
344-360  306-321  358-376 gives 0.6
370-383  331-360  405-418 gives -0.2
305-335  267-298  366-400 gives 0.8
